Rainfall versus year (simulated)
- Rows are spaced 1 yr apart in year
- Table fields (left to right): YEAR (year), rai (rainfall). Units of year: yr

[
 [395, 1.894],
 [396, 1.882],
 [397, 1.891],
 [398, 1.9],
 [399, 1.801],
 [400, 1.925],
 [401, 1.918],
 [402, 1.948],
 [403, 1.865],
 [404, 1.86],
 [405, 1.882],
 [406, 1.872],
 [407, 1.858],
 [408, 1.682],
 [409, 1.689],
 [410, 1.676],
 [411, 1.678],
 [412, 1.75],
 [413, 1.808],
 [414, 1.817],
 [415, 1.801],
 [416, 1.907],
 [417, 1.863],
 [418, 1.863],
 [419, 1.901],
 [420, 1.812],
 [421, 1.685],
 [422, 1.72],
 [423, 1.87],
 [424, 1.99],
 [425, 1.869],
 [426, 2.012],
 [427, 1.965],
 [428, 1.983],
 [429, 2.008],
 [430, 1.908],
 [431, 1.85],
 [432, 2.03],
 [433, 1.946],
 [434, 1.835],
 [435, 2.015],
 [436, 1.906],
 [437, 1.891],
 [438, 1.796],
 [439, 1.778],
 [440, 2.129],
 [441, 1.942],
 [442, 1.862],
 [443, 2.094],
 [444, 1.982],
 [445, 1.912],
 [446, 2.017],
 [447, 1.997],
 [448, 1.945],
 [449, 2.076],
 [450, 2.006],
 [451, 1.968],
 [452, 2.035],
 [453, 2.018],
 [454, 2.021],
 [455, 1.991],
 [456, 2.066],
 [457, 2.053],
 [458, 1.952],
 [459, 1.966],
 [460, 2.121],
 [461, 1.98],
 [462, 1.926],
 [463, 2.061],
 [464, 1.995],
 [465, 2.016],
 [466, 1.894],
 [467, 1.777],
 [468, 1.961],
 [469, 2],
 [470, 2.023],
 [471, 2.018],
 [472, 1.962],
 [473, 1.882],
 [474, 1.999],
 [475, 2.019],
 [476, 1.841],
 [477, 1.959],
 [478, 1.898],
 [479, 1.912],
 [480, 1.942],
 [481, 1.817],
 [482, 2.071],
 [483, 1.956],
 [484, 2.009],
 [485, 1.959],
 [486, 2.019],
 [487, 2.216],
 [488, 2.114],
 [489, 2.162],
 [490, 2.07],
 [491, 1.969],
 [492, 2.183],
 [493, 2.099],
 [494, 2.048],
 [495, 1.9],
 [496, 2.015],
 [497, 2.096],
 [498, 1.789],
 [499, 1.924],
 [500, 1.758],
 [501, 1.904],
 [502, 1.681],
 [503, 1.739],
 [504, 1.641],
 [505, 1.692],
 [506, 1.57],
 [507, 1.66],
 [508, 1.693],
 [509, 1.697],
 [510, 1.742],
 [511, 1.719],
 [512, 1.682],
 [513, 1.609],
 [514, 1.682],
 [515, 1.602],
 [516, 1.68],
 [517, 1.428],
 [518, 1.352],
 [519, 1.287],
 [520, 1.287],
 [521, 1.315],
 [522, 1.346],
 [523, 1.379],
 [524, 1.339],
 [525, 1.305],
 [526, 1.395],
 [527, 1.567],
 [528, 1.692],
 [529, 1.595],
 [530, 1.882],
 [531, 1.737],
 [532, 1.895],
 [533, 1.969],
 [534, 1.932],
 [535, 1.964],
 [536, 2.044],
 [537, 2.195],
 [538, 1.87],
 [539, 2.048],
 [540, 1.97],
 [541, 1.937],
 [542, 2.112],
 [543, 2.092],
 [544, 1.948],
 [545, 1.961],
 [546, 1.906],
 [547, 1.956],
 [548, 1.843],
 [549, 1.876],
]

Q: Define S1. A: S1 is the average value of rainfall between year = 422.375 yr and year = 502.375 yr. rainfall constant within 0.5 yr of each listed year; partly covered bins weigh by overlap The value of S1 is 1.97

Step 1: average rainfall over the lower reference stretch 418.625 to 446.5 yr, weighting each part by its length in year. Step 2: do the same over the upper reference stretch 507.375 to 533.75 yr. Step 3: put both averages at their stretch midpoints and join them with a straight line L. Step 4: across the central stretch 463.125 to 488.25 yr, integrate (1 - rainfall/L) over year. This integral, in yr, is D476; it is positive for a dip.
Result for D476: -3.17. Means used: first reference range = 1.92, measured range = 1.97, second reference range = 1.58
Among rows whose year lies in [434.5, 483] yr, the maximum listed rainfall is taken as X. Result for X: 2.129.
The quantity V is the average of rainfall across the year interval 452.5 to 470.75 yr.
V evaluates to 1.99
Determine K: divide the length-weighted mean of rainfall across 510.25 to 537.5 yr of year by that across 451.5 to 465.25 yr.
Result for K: 0.81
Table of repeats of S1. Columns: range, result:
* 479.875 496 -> 2.03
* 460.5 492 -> 1.98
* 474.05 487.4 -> 1.97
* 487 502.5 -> 1.99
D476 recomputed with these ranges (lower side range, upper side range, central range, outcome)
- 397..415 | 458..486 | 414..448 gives -0.68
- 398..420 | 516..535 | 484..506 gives -4.29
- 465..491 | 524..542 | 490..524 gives 3.51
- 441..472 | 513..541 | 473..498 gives -2.03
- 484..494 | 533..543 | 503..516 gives 2.43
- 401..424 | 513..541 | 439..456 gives -2.18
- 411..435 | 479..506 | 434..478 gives -1.43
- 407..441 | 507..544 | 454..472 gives -1.89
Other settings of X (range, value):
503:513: 1.742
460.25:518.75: 2.216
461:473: 2.061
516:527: 1.68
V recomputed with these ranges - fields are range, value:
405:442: 1.86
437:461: 1.99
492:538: 1.71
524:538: 1.77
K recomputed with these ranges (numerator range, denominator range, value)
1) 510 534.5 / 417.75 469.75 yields 0.81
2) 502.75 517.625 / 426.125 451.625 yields 0.84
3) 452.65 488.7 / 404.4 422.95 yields 1.11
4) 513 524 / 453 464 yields 0.71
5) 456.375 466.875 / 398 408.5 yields 1.07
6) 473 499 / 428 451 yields 1.02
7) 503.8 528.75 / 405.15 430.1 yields 0.83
